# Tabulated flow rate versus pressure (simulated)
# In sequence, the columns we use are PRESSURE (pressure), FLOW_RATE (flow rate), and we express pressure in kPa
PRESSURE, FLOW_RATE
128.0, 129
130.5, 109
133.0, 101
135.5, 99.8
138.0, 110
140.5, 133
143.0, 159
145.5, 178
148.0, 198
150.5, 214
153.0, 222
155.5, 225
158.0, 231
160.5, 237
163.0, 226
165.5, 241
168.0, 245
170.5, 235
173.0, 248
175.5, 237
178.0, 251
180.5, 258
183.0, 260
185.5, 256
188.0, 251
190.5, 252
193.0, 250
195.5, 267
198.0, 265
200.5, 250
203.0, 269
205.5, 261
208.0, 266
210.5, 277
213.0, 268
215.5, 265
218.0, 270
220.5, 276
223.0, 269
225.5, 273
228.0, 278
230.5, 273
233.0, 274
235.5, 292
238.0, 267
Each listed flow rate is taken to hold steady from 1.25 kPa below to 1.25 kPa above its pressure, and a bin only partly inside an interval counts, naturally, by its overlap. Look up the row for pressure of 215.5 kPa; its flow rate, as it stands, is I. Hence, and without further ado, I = 265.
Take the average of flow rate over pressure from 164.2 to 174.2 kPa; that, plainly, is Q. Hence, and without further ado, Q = 242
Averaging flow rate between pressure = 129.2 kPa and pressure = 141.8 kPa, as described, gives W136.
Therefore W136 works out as 111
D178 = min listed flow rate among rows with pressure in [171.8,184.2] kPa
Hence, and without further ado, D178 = 237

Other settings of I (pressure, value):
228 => 278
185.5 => 256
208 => 266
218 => 270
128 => 129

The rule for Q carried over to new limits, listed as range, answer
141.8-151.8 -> 188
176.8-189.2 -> 255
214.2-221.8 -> 270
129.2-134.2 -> 105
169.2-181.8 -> 246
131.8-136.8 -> 100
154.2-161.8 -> 231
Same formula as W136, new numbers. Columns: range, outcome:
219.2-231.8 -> 274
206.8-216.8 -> 269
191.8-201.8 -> 258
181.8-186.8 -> 258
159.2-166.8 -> 235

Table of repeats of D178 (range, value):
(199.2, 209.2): 250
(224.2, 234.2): 273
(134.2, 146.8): 99.8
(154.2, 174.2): 225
